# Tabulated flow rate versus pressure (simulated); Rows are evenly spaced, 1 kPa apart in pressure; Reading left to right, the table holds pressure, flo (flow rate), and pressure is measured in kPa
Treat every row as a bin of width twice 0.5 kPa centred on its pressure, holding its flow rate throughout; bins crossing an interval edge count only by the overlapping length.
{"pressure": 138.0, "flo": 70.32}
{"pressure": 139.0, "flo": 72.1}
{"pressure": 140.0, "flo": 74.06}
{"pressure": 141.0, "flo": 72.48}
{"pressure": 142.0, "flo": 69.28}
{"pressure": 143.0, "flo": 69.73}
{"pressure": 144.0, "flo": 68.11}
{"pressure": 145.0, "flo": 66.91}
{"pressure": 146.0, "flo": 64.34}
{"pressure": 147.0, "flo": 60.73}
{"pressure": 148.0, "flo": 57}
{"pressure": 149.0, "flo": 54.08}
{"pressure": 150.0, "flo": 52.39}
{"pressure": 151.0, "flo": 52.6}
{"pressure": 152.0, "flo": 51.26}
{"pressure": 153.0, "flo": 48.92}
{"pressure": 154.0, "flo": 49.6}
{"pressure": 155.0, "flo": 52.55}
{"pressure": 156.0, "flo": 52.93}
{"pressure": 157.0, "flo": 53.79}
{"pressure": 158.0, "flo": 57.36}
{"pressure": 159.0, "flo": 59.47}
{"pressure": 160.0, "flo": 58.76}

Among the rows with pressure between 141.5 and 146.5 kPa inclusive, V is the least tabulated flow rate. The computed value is 64.34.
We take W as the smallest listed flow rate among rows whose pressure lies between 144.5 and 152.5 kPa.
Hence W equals 51.26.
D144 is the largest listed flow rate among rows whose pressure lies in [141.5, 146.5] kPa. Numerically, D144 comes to 69.73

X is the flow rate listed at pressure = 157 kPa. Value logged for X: 53.79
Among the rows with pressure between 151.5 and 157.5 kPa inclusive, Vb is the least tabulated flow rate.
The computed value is 48.92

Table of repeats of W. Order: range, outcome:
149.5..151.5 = 52.39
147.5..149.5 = 54.08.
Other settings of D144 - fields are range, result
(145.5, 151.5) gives 64.34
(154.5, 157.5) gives 53.79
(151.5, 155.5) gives 52.55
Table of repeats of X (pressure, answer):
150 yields 52.39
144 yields 68.11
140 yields 74.06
